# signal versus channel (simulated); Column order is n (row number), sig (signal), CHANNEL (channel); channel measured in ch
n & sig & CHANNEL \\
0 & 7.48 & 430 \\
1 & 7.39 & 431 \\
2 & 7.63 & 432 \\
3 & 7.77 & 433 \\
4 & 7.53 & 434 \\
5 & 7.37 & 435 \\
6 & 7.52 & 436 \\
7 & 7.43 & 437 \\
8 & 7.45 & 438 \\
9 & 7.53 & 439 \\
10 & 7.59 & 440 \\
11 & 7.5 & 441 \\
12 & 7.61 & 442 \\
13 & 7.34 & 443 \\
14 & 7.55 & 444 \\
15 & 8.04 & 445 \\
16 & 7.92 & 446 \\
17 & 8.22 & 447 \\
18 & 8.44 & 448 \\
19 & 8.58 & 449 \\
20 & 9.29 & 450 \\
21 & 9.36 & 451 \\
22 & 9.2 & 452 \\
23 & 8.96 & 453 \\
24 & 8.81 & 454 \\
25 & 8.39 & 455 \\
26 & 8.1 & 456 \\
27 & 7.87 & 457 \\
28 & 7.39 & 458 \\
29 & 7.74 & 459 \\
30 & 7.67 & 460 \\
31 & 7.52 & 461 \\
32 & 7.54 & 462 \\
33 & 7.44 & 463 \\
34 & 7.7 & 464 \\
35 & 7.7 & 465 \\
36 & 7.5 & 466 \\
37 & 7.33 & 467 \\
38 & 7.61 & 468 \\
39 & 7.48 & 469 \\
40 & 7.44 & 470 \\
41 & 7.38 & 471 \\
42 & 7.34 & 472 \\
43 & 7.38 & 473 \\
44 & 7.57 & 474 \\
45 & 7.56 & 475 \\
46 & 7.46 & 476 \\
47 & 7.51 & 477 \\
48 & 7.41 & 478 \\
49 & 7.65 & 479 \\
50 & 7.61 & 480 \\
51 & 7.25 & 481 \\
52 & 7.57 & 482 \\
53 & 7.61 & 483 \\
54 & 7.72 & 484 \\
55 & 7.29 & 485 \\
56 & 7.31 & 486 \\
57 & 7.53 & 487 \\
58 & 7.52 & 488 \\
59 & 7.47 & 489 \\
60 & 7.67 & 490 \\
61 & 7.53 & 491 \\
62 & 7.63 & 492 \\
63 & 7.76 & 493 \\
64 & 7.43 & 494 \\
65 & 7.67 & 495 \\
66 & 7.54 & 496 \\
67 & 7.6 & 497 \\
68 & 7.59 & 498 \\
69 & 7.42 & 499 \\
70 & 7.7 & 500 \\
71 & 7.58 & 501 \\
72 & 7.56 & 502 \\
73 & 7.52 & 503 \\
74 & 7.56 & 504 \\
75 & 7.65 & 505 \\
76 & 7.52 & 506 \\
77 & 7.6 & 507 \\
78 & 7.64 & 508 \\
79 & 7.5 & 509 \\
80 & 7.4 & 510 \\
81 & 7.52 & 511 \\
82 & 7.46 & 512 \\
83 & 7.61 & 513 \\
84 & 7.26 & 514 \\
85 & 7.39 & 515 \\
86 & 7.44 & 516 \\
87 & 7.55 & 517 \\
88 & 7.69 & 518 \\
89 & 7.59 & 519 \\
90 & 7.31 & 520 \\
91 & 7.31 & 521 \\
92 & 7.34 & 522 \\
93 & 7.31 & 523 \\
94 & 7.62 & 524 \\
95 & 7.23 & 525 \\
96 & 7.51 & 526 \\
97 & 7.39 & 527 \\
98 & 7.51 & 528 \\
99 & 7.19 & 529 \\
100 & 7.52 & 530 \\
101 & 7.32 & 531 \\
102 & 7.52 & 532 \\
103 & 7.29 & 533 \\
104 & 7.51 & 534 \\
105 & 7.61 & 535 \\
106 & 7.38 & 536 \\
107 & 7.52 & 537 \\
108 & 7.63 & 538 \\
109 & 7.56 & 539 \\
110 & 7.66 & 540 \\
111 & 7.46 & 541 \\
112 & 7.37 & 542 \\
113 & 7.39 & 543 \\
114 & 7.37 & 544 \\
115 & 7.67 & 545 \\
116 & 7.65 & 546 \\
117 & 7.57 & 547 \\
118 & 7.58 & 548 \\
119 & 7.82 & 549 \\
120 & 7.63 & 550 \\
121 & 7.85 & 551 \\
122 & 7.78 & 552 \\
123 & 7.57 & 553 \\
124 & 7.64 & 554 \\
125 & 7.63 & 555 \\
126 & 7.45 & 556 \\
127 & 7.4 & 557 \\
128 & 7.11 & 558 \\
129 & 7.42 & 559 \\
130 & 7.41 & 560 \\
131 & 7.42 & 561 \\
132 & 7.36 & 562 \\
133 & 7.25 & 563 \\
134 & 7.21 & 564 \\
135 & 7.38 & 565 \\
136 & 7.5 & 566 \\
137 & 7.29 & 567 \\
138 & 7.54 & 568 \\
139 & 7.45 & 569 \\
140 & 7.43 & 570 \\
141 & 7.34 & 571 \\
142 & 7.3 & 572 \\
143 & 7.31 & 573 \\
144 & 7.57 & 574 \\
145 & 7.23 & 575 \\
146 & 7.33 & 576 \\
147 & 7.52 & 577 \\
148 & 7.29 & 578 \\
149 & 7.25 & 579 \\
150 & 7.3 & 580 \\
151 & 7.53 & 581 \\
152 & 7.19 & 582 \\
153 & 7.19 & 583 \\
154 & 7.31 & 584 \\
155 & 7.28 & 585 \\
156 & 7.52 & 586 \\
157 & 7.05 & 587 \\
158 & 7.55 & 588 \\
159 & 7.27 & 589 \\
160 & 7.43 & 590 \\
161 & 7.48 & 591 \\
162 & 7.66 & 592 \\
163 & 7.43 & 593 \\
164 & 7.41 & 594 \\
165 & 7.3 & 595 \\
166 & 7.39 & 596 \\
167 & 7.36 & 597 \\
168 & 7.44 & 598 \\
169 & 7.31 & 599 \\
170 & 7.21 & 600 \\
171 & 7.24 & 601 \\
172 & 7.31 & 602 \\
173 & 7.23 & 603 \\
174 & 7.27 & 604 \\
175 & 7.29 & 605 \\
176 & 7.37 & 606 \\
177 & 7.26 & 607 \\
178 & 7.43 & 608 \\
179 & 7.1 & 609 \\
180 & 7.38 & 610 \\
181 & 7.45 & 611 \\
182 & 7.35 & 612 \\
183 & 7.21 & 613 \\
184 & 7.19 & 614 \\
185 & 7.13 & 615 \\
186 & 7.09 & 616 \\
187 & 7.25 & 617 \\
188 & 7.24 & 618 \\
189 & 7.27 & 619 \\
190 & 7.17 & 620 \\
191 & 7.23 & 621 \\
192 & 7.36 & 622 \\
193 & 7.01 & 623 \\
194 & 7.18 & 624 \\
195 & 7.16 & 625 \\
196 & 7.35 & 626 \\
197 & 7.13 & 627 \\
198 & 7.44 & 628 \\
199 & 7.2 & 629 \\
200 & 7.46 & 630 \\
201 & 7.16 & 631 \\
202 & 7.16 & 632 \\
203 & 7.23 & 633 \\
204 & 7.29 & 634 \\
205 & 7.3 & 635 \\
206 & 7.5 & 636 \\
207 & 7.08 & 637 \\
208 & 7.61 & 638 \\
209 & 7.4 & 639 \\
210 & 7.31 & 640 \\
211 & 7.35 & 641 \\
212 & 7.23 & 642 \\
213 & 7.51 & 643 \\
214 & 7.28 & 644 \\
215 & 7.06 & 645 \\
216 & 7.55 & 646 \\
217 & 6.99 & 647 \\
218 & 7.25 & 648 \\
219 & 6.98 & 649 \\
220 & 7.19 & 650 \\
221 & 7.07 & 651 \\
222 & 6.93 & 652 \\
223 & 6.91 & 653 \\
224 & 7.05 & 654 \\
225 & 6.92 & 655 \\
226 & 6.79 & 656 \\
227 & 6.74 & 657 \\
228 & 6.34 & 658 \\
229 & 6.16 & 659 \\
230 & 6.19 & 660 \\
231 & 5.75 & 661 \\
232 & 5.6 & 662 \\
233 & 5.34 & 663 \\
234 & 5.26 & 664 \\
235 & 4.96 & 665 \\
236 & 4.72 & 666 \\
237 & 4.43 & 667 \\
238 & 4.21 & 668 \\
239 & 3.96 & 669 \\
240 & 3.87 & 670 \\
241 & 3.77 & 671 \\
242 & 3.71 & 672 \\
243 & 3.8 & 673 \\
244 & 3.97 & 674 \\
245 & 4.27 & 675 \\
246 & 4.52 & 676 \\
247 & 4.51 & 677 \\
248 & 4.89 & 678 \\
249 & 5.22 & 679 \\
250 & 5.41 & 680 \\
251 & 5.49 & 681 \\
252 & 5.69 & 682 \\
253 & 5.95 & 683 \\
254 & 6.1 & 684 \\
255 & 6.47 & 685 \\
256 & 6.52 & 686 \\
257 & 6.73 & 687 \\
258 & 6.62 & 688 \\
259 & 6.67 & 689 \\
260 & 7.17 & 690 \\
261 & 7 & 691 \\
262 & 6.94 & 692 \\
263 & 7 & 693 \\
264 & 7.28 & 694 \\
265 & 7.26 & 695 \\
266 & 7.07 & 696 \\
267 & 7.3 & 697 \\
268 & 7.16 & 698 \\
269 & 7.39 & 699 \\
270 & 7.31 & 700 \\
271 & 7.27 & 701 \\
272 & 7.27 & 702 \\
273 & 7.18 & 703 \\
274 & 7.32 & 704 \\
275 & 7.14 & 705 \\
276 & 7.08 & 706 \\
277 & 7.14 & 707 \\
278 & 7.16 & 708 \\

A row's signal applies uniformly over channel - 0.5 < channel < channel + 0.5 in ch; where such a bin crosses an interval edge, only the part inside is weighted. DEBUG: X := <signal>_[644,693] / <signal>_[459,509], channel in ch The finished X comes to 0.8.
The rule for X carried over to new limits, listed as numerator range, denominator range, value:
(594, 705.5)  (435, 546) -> 0.87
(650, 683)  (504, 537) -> 0.72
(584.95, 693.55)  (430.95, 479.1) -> 0.85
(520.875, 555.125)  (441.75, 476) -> 0.95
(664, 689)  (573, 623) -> 0.69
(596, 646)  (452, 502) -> 0.95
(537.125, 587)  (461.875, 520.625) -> 0.99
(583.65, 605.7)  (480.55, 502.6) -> 0.97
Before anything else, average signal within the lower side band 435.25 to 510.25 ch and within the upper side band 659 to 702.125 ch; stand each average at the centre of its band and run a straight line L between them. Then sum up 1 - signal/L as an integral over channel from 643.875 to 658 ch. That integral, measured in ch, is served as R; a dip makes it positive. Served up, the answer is -2.3 ch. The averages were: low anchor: 7.71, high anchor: 5.76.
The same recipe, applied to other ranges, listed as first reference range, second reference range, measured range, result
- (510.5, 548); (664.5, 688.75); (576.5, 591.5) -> -1.8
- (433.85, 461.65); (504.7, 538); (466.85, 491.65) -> 0.9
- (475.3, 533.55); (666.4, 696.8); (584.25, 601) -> -2.2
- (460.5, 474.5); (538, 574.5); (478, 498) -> -0.1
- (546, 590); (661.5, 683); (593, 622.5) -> -4.2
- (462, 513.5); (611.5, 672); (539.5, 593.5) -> -2.6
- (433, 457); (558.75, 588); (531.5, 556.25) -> -0.2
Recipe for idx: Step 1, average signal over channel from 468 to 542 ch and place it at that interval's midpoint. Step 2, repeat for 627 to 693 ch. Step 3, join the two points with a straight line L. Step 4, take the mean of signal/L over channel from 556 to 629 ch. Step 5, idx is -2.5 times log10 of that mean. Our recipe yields -0.08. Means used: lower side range 7.5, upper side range 6.23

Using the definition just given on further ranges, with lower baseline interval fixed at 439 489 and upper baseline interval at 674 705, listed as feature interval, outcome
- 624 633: -0.07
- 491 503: 0.00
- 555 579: -0.03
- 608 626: -0.06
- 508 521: 0.00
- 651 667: 0.09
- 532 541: -0.03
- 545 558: -0.05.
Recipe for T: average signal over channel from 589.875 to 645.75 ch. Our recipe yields 7.3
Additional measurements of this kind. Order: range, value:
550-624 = 7.35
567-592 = 7.37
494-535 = 7.49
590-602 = 7.38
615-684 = 6.33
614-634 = 7.22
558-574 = 7.37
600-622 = 7.26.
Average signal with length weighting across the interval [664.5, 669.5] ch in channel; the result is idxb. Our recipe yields 4.46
